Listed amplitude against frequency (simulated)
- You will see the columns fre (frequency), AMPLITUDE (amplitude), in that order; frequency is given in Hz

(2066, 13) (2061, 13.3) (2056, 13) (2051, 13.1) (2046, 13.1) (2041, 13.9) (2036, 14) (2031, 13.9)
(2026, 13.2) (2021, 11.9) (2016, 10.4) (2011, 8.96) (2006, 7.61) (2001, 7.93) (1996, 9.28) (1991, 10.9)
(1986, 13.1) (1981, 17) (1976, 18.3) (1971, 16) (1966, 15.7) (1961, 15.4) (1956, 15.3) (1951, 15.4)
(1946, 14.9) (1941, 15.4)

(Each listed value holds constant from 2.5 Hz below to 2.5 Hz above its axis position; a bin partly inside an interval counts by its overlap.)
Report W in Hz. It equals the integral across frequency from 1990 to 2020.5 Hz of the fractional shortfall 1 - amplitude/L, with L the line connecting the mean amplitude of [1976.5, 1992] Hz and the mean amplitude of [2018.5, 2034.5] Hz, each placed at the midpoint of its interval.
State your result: 9.98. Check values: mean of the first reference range 14.5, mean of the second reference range 13.1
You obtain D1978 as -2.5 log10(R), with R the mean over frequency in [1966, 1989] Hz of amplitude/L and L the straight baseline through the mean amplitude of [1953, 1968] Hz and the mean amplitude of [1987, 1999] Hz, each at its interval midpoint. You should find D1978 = -0.24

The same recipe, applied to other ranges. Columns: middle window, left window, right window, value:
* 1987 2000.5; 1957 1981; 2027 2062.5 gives 0.46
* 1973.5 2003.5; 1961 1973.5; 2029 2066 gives 0.19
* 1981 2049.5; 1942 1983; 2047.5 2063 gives 0.22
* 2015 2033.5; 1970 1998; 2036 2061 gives 0.09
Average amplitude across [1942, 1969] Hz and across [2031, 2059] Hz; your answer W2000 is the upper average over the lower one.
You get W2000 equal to 0.88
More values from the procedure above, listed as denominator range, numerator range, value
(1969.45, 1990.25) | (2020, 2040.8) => 0.86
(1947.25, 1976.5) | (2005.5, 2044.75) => 0.76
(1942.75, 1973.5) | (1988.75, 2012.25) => 0.58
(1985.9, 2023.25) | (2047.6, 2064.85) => 1.34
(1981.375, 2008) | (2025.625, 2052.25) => 1.31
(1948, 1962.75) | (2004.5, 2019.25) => 0.60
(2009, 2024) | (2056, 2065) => 1.25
